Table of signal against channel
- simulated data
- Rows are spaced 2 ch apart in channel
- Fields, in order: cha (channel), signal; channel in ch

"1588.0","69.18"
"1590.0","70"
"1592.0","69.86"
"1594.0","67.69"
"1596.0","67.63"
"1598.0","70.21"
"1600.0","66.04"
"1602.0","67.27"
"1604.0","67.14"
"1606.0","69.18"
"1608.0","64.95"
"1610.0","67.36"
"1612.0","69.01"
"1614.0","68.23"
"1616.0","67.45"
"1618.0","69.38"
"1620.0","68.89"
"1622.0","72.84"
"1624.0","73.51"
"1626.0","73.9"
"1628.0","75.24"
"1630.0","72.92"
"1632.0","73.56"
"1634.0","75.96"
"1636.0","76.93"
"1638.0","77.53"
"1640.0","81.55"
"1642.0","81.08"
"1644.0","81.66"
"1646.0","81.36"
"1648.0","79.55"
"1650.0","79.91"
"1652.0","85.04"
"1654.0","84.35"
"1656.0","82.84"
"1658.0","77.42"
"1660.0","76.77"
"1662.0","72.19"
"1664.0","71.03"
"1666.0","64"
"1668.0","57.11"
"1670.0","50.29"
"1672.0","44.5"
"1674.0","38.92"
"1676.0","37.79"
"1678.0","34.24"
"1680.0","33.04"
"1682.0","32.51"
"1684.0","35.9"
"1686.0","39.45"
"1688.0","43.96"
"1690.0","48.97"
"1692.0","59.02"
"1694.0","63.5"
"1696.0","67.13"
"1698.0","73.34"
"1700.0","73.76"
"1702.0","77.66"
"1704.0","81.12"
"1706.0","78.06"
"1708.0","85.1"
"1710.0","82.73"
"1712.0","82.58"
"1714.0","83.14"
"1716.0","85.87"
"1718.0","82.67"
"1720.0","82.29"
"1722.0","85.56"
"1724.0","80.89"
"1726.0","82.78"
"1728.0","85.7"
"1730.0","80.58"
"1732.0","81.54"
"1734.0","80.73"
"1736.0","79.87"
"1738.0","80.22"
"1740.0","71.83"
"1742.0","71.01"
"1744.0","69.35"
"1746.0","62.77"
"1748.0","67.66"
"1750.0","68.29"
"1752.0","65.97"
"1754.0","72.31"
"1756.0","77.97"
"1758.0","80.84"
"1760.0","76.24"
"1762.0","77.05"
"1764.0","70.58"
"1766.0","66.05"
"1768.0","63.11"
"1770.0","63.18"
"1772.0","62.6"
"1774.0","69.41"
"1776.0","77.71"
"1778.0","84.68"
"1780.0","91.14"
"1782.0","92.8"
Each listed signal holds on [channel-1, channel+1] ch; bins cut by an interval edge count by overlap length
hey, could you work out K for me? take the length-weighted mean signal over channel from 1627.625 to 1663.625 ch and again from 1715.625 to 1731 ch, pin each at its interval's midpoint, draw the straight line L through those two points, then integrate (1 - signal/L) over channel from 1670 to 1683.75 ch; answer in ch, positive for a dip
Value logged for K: 7.3 ch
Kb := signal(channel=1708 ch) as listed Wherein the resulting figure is 85.1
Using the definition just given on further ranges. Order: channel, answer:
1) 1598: 70.21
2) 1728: 85.7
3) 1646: 81.36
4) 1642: 81.08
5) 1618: 69.38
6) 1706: 78.06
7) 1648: 79.55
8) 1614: 68.23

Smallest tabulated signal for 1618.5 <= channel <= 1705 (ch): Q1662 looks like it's 32.51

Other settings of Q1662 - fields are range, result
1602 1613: 64.95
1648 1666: 64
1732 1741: 71.83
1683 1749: 35.9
